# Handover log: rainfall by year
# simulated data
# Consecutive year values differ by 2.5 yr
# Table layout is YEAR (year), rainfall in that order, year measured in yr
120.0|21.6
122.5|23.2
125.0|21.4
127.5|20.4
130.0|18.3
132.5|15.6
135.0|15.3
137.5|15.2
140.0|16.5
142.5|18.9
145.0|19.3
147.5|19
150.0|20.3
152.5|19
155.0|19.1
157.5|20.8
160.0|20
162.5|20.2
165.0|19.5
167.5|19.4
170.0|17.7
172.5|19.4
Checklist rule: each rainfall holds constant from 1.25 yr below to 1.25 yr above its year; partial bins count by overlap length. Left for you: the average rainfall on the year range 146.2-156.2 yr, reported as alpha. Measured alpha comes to 19.4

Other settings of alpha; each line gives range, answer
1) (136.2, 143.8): 16.9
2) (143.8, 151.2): 19.5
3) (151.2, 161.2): 19.7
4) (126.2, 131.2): 19.4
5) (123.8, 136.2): 18.2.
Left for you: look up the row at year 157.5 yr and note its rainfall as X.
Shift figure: 20.8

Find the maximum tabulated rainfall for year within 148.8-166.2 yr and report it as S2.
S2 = 20.8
